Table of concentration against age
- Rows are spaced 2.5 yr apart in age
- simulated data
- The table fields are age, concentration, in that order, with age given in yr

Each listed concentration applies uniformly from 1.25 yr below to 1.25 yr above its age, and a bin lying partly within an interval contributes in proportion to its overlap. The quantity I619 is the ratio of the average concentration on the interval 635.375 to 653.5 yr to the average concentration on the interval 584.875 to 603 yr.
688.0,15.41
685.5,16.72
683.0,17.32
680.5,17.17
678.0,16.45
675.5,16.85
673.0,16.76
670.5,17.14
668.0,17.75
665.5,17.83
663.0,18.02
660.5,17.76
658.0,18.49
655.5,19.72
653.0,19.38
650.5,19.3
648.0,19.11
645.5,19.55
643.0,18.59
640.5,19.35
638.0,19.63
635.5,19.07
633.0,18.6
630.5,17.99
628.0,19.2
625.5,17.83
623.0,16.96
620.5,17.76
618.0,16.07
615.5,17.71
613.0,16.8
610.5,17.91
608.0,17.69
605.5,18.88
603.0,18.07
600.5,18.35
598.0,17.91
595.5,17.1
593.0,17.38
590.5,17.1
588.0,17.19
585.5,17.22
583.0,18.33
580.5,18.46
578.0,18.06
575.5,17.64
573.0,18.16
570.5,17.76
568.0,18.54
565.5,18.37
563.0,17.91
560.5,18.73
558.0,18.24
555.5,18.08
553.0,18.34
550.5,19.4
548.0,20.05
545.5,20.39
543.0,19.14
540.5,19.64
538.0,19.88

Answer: 1.10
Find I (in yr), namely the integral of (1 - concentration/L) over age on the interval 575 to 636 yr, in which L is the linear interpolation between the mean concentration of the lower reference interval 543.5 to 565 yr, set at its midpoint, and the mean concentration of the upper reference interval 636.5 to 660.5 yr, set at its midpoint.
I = 4.0 yr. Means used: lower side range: 18.9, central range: 17.8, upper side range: 19.2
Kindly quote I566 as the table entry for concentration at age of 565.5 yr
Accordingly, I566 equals 18.37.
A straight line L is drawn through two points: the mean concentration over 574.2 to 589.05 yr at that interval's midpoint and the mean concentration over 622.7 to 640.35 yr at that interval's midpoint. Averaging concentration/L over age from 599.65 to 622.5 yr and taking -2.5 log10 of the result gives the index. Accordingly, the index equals 0.04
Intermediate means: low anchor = 17.8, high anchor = 18.6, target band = 17.7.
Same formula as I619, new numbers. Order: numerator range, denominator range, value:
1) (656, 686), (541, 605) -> 0.95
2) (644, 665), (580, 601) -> 1.07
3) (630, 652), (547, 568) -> 1.02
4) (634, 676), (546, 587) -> 1.01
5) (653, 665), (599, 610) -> 1.02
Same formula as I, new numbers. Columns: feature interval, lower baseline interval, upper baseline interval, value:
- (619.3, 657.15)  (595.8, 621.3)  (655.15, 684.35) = -2.5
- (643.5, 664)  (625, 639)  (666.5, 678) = -1.2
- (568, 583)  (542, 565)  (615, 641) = 0.5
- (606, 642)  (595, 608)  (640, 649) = 1.1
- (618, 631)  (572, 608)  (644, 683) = 0.1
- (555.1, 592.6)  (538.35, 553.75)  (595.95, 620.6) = 1.5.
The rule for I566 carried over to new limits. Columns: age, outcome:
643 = 18.59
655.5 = 19.72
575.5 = 17.64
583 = 18.33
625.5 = 17.83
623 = 16.96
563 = 17.91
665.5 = 17.83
